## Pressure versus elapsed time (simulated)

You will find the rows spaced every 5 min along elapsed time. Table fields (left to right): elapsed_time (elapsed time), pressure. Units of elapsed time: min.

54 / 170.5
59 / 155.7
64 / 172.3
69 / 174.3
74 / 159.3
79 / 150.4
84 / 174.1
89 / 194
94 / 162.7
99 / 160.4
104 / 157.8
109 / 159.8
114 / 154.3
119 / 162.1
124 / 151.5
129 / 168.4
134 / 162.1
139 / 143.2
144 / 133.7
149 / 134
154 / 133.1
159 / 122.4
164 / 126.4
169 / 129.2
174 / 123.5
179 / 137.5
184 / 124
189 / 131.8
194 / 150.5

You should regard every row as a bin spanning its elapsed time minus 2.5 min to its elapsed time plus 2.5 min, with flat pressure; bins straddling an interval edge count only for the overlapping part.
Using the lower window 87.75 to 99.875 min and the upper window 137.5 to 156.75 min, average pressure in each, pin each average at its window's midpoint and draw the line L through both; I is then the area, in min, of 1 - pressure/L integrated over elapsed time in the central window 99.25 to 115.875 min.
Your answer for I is 0.5 min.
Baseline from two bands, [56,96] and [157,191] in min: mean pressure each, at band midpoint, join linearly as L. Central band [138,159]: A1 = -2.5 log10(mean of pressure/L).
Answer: 0.036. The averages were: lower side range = 168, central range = 134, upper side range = 128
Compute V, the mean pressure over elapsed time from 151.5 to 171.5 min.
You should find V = 128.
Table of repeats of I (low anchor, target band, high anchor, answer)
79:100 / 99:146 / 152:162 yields -1.8 min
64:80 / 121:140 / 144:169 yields -2.4 min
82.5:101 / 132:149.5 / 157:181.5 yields 0.1 min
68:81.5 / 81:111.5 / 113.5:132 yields -1.5 min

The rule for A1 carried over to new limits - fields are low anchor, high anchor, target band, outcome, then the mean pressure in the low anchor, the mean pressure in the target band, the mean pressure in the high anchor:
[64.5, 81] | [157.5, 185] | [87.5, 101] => -0.11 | 163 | 171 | 128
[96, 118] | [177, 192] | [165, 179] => 0.06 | 158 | 128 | 132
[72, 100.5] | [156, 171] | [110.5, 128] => -0.05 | 167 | 157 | 126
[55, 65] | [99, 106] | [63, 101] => -0.05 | 164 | 168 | 159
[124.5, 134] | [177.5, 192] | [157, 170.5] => 0.14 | 163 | 126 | 131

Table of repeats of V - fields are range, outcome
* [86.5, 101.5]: 172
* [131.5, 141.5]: 153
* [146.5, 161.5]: 130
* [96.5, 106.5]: 159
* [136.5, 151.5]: 137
